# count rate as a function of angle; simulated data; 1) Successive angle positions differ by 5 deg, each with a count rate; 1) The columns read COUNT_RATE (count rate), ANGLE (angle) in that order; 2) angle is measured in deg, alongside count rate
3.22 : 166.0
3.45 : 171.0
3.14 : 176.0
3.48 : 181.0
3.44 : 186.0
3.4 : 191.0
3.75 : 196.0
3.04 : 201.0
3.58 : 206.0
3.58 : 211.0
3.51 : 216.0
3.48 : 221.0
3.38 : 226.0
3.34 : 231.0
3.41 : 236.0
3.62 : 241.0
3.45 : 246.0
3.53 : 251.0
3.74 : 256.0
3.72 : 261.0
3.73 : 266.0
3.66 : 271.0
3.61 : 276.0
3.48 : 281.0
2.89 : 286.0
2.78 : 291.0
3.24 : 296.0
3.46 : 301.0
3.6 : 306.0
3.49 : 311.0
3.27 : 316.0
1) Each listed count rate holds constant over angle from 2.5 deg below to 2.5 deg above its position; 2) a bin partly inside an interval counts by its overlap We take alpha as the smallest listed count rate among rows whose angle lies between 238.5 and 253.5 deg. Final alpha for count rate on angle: 3.45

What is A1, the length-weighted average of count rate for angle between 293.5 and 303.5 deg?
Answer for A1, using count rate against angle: 3.35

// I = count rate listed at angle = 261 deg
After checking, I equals 3.72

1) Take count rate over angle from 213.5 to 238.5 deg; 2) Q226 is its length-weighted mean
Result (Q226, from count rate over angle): 3.42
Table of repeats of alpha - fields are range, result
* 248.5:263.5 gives 3.53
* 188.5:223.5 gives 3.04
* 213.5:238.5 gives 3.34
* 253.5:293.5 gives 2.78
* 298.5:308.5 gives 3.46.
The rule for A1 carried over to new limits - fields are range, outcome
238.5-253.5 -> 3.53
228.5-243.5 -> 3.46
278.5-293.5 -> 3.05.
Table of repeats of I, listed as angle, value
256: 3.74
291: 2.78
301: 3.46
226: 3.38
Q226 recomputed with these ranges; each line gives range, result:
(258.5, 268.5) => 3.73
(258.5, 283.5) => 3.64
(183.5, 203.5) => 3.41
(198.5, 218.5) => 3.43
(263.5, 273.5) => 3.7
